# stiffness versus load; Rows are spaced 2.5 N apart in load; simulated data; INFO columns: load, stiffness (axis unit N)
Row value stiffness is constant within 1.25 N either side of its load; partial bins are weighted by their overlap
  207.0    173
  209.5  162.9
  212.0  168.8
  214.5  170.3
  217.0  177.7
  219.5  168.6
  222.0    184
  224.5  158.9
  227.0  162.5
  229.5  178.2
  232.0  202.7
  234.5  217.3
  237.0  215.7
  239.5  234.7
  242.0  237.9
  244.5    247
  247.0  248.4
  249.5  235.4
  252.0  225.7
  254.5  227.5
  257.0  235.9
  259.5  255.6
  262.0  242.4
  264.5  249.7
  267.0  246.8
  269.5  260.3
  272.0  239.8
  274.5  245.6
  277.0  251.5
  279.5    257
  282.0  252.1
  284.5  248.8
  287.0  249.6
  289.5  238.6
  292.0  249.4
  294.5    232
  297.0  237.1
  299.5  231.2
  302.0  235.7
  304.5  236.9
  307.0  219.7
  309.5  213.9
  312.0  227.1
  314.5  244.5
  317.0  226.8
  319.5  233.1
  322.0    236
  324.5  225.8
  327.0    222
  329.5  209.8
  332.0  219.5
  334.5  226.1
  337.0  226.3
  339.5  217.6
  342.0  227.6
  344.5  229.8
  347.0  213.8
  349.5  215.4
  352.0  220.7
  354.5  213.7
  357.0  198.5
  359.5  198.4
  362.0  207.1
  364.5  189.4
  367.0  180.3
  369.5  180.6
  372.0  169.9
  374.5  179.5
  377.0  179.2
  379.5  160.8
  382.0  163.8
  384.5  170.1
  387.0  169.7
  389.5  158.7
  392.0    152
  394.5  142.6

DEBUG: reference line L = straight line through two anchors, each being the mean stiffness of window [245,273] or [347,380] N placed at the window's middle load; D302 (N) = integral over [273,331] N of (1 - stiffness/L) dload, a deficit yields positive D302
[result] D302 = -3.49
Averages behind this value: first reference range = 243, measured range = 236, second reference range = 193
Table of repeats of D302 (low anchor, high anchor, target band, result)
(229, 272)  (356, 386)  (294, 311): -1.45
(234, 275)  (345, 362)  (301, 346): -1.44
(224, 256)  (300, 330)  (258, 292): -4.17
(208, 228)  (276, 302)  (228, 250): -3.57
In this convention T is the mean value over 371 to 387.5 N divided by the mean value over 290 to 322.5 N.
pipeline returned 0.73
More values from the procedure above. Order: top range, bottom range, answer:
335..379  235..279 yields 0.84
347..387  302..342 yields 0.83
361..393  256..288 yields 0.70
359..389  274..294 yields 0.72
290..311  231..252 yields 1.01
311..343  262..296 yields 0.91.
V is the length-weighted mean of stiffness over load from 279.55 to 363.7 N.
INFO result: 227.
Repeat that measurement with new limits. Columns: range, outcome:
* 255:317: 241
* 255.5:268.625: 246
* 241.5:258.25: 237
